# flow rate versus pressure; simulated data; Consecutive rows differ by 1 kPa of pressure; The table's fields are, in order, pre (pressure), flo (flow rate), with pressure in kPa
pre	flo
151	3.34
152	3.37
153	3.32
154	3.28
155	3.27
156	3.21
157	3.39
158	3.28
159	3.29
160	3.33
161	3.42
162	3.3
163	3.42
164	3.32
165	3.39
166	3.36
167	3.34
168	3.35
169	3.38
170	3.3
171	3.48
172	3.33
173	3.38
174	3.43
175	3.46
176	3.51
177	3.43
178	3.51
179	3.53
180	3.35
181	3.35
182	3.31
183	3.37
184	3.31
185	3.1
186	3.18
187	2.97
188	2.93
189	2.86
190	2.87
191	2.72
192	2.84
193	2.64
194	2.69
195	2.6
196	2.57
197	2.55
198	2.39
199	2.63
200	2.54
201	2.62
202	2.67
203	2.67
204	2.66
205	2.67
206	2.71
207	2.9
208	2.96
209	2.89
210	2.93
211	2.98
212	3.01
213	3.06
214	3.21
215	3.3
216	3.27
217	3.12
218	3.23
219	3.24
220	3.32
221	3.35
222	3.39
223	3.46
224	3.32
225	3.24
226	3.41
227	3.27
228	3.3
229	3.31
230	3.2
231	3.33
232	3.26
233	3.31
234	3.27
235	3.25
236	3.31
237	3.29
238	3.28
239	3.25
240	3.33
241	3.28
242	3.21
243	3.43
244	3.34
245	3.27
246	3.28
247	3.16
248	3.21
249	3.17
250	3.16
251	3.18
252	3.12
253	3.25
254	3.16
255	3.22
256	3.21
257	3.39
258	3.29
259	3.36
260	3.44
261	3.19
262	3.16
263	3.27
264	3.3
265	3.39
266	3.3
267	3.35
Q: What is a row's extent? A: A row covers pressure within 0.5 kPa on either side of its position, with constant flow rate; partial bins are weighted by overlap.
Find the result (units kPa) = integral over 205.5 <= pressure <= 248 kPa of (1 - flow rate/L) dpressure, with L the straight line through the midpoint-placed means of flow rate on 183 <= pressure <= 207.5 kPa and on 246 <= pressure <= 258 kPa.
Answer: -2.9 kPa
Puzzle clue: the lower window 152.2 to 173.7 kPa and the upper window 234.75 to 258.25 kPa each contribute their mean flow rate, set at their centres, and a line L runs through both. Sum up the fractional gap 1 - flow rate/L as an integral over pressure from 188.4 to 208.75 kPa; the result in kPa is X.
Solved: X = 3.8 kPa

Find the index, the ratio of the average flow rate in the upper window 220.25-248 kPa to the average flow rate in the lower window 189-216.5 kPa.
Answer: 1.2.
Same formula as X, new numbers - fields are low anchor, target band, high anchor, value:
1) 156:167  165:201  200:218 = 0.7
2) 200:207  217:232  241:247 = -1.6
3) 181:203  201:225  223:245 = 0.1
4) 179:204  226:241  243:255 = -0.8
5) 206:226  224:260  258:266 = -0.3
